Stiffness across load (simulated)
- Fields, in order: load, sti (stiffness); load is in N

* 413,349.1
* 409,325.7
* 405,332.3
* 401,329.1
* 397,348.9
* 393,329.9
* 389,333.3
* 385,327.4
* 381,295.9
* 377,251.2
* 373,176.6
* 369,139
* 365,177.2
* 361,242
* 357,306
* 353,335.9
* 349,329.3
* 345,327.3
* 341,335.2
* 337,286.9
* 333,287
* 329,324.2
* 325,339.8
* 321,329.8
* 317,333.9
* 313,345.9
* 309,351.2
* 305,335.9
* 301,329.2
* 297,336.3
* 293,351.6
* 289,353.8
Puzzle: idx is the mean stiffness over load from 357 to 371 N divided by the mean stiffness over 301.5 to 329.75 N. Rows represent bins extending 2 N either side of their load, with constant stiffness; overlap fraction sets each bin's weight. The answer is 0.6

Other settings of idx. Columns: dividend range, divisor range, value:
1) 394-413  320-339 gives 1.07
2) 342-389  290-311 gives 0.79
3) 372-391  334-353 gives 0.88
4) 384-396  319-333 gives 1.02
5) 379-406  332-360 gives 1.05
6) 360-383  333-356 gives 0.67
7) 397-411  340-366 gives 1.12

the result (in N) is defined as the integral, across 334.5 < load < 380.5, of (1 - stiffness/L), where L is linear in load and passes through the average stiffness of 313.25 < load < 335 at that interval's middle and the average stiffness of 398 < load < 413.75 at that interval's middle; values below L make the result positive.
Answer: 8.8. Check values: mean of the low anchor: 325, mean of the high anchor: 334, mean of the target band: 266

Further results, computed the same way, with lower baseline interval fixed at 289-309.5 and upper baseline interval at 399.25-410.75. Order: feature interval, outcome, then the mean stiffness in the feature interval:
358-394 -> 8.7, 252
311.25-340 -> 1.4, 321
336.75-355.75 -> 0.6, 326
